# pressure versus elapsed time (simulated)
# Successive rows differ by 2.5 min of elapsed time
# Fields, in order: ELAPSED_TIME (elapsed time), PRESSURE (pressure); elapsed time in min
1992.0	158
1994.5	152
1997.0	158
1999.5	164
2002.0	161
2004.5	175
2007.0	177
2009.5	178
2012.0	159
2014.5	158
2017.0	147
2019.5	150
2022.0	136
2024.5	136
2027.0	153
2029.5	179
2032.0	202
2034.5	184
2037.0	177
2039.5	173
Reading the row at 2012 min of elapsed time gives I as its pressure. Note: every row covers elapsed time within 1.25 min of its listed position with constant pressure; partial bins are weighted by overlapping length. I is 159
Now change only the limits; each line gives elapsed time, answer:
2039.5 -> 173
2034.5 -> 184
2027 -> 153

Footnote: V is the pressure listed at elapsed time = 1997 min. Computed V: 158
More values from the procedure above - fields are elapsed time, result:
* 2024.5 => 136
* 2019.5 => 150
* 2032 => 202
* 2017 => 147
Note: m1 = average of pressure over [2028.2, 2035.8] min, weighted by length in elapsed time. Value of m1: 188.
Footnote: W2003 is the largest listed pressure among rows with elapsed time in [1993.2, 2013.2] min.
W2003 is 178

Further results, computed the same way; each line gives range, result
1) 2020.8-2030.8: 179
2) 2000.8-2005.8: 175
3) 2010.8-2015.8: 159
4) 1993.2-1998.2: 158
